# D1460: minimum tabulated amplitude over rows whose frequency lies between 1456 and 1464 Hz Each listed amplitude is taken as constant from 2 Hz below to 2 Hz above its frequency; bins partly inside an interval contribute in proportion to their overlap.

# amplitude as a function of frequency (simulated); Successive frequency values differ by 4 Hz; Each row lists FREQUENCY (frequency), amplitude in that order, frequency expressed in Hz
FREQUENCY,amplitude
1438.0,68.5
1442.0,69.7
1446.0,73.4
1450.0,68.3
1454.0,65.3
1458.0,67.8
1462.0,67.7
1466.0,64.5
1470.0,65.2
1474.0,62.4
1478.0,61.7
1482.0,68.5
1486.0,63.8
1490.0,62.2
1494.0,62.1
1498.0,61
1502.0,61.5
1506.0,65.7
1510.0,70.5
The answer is 67.7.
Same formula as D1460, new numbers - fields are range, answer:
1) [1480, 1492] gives 62.2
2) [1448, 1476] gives 62.4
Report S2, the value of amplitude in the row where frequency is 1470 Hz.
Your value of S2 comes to 65.2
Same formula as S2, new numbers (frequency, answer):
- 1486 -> 63.8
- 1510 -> 70.5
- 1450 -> 68.3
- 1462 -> 67.7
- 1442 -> 69.7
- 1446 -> 73.4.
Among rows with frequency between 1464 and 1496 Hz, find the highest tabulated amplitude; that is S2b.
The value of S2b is 68.5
